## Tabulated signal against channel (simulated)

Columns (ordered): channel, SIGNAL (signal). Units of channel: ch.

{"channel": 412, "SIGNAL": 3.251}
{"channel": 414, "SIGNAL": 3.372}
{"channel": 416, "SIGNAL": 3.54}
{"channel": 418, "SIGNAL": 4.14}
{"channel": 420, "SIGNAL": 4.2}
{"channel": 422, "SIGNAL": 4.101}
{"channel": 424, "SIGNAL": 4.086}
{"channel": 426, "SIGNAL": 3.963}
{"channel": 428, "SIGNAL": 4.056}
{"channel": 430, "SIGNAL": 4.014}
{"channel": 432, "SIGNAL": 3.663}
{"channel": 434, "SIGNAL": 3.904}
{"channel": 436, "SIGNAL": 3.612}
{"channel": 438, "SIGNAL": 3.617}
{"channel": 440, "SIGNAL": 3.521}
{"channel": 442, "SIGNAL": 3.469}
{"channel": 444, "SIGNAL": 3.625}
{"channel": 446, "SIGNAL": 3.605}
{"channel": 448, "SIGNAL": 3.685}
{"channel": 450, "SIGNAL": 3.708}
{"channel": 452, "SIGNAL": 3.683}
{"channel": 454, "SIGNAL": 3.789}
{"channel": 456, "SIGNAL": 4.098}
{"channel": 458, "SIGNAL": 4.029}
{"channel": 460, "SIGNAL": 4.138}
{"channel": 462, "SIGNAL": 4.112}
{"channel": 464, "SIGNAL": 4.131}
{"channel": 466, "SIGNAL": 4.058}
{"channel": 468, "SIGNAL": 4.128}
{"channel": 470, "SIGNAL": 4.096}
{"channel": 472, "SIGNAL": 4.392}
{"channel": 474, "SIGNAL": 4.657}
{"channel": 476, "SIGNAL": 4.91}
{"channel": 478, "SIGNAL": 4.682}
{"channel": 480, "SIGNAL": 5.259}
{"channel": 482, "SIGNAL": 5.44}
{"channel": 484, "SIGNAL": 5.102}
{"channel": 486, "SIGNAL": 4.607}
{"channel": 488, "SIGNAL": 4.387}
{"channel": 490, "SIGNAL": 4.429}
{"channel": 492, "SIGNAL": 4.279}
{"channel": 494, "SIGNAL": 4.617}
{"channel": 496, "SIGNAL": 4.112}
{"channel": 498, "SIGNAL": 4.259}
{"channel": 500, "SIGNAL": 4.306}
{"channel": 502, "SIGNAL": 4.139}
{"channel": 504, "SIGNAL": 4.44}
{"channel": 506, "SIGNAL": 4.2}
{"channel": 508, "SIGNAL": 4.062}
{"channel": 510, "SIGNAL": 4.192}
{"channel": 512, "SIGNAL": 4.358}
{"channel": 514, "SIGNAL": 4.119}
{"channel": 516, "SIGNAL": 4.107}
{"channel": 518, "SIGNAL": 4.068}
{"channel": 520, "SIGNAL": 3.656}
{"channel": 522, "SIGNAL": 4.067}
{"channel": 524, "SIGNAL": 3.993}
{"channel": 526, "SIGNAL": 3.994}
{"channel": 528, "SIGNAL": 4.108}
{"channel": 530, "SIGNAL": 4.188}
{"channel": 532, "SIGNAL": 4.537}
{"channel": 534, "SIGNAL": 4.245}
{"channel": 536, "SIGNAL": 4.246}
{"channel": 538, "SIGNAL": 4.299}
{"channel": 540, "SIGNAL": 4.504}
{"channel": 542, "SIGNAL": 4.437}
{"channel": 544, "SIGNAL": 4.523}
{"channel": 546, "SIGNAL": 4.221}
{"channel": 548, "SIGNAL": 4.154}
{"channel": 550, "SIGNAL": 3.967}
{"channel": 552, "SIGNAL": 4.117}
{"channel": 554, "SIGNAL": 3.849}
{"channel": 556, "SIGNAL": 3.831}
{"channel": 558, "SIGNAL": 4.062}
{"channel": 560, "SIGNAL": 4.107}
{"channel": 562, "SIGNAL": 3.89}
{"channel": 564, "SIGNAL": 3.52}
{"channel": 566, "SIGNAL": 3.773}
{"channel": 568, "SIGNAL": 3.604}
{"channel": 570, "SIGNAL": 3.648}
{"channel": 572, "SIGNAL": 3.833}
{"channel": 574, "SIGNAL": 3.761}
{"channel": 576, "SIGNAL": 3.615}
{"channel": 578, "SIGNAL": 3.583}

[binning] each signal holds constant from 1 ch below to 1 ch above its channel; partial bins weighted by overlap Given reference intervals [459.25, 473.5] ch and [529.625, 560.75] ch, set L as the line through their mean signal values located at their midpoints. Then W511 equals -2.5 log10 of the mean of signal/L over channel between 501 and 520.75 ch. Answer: 0.01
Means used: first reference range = 4.17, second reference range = 4.21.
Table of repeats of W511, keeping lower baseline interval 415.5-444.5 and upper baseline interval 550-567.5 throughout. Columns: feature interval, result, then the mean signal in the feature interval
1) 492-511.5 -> -0.11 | 4.26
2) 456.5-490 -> -0.17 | 4.5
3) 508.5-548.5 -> -0.09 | 4.2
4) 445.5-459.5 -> 0.01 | 3.82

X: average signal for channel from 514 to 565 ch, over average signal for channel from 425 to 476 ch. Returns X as 1.0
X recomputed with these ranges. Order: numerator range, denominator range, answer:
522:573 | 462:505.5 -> 0.91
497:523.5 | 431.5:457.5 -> 1.12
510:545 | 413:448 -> 1.11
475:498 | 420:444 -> 1.23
